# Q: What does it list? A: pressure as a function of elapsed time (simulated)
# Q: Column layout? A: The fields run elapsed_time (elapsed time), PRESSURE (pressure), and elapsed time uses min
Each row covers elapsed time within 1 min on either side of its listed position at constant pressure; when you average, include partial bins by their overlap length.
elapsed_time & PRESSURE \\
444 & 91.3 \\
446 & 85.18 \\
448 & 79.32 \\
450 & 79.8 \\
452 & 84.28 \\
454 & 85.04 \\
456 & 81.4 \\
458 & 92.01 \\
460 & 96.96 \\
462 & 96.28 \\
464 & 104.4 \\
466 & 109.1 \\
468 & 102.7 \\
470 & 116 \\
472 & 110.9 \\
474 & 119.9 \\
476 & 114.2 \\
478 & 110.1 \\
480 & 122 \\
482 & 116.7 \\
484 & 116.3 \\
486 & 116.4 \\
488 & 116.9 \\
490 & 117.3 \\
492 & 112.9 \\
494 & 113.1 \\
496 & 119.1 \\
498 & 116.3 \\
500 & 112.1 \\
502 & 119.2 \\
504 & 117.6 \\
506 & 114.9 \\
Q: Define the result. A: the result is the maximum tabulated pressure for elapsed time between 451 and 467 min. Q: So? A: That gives 109.1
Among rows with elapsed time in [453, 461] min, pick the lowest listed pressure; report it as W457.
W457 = 81.4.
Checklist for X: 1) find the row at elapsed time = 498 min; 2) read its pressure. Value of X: 116.3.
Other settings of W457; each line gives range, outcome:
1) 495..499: 116.3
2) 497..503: 112.1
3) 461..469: 96.28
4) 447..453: 79.32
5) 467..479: 102.7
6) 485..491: 116.4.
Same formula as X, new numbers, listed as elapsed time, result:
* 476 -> 114.2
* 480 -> 122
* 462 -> 96.28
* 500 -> 112.1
